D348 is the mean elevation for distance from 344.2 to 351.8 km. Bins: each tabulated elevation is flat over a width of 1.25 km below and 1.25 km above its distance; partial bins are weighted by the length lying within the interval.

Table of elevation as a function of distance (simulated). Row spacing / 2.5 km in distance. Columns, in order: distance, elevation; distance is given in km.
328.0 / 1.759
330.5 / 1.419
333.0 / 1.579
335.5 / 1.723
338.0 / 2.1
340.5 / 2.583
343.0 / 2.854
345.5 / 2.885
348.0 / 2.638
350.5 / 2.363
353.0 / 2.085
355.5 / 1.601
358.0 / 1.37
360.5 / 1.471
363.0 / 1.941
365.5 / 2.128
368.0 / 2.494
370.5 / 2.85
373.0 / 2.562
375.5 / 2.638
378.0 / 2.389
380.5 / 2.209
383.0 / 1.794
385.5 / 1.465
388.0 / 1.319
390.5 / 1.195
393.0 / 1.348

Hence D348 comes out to 2.63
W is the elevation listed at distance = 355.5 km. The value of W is 1.601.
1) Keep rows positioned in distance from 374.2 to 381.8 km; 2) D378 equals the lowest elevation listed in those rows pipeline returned 2.209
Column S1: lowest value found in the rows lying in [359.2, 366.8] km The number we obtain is 1.471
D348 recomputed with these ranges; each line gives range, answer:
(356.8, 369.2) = 1.88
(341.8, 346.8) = 2.87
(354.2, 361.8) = 1.49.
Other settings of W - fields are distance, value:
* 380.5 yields 2.209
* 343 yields 2.854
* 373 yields 2.562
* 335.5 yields 1.723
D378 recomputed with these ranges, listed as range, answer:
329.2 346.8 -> 1.419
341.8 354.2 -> 2.085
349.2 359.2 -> 1.37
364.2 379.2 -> 2.128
